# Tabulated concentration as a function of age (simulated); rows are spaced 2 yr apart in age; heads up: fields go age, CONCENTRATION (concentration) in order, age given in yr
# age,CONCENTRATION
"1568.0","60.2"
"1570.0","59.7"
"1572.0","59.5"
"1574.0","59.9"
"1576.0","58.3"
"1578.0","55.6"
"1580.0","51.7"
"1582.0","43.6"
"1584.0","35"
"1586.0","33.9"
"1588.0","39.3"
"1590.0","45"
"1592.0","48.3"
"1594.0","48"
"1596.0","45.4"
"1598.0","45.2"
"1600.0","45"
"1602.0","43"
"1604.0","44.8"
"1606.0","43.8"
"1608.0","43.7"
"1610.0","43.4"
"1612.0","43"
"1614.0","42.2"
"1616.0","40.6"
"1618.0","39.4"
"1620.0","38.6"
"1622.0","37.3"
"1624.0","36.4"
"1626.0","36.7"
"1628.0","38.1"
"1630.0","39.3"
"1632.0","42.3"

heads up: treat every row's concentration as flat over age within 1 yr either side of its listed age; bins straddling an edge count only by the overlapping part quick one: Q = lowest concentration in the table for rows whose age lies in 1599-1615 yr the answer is 42.2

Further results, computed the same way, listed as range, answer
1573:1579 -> 55.6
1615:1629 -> 36.4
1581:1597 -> 33.9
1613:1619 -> 39.4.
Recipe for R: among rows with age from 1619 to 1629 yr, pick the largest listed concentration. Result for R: 38.6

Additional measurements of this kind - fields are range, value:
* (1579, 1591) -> 51.7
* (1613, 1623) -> 42.2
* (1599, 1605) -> 45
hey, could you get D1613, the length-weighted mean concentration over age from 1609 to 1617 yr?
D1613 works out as 42.3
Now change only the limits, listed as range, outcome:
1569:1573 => 59.6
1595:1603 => 44.6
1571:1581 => 57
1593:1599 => 46.2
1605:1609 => 43.8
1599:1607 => 44.1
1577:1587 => 44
